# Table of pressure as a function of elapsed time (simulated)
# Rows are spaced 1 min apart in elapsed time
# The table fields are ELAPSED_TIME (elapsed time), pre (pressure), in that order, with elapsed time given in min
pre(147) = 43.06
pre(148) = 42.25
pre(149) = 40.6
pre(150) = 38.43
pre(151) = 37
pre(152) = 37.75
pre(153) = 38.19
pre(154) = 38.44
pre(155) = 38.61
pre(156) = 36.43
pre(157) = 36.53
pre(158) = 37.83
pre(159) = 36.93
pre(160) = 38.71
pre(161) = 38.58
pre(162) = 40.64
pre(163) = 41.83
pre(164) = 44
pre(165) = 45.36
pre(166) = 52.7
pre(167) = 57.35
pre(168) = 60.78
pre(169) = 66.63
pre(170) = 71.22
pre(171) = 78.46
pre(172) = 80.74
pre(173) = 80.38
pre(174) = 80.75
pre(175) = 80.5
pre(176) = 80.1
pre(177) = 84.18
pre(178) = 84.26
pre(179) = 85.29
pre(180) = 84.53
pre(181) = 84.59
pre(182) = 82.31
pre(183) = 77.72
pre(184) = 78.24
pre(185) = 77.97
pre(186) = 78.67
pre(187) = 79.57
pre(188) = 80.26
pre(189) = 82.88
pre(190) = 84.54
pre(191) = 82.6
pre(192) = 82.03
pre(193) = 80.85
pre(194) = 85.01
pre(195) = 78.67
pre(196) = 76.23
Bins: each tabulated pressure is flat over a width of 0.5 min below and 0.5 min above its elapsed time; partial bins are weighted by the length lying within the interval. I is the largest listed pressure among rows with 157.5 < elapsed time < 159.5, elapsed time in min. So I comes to 37.83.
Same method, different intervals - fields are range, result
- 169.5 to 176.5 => 80.75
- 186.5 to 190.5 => 84.54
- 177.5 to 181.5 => 85.29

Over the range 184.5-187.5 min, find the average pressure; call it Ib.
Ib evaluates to 78.7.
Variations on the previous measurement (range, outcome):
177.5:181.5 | 84.7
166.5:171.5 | 66.9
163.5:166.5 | 47.4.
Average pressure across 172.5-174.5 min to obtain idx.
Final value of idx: 80.6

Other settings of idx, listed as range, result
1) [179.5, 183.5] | 82.3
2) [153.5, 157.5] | 37.5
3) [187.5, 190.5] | 82.6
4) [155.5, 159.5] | 36.9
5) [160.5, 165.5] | 42.1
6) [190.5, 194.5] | 82.6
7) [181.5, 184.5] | 79.4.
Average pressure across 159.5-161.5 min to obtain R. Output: 38.6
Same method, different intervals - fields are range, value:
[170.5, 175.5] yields 80.2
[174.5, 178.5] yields 82.3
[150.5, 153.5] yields 37.6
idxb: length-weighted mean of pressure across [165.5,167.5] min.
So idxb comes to 55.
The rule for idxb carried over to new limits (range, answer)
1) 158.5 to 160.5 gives 37.8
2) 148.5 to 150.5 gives 39.5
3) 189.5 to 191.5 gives 83.6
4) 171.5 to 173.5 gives 80.6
